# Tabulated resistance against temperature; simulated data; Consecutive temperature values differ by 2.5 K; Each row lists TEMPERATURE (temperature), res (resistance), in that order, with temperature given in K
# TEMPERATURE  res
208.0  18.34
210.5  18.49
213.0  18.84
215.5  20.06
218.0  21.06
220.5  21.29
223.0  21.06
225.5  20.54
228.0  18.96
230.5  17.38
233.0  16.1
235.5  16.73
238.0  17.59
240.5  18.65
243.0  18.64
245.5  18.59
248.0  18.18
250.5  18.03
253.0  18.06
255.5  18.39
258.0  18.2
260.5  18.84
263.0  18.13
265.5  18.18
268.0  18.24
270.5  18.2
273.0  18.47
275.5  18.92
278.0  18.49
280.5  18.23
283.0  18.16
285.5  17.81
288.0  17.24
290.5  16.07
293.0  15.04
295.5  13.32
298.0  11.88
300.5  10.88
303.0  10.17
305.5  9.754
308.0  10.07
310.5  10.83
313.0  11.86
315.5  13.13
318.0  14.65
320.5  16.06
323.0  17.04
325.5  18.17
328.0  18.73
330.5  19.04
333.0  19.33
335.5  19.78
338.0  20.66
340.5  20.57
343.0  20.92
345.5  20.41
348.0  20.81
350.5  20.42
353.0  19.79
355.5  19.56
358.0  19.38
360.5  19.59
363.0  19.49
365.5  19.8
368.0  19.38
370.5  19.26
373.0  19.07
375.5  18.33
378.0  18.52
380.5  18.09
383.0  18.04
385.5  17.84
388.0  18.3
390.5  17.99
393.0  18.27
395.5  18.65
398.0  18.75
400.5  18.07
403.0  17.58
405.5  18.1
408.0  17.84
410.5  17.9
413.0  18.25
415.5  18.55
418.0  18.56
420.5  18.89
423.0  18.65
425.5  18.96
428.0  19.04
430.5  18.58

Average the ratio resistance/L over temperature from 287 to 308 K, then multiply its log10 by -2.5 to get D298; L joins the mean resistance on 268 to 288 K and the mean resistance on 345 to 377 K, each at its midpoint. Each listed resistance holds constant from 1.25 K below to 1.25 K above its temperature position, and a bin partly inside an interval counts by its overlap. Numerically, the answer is 0.40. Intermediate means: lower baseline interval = 18.3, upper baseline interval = 19.6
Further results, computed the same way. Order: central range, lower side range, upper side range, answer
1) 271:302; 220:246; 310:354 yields 0.131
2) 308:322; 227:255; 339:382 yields 0.403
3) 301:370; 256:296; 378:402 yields 0.040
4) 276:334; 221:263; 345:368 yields 0.264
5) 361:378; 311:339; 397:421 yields -0.093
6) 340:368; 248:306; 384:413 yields -0.143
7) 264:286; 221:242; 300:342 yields -0.080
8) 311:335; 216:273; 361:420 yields 0.135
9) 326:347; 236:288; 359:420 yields -0.083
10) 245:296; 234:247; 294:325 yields -0.141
